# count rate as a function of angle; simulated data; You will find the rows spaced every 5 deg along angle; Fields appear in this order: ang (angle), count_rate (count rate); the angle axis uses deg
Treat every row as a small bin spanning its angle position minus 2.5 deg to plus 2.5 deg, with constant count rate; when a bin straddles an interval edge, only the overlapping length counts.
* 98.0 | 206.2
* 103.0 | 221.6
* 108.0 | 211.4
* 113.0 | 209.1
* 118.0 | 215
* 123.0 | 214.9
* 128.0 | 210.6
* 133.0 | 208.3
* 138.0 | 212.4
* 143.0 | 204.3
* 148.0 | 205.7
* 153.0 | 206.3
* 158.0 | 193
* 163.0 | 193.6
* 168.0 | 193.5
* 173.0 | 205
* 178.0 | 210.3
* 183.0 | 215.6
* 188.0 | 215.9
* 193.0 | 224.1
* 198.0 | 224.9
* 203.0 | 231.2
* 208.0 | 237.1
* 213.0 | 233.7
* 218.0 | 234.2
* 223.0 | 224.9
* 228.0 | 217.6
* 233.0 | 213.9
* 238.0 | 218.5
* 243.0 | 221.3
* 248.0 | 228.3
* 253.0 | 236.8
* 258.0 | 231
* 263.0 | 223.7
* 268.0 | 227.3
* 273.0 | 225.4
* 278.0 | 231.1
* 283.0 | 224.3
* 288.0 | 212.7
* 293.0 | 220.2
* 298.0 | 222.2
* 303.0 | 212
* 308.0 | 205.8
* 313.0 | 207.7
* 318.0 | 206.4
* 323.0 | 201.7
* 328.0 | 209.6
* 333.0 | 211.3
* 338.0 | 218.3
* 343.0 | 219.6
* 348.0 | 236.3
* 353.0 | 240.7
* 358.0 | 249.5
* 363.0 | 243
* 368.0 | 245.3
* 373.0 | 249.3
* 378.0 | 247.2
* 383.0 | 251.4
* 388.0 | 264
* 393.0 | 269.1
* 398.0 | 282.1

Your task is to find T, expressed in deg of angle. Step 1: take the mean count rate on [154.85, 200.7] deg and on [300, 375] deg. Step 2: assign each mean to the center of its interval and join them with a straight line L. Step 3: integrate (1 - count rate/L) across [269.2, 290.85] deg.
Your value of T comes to -0.5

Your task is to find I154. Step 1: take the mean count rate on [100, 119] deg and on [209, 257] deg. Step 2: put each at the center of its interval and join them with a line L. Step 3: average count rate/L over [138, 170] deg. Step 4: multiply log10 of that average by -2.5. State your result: 0.09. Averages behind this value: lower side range 214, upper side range 226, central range 201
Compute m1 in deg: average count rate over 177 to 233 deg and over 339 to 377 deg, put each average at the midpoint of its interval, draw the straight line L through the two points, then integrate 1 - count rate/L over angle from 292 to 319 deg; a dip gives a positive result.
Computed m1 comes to 2.6 deg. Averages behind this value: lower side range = 224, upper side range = 240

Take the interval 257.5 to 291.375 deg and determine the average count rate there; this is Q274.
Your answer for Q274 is 225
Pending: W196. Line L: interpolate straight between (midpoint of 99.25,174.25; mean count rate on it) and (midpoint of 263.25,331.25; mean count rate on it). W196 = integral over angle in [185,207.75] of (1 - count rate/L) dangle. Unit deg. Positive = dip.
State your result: -1.6 deg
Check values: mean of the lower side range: 207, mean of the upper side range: 216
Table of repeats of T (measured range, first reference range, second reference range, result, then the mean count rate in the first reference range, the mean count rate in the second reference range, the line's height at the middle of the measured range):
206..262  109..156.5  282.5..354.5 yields -3.6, 209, 216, 213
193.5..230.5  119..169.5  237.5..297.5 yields -2.2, 205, 225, 216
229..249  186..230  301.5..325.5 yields 0.1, 227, 206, 221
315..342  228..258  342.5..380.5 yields 3.1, 224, 243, 237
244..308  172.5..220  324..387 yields 1.6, 224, 235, 229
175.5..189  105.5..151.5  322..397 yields 0.2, 210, 239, 217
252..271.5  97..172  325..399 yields -0.2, 207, 241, 226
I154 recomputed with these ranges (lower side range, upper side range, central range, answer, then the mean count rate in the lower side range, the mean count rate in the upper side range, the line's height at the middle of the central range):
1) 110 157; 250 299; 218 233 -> -0.01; 209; 226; 220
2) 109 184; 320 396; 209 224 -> -0.08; 206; 237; 217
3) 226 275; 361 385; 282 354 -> 0.10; 224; 247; 237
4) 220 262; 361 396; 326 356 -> 0.10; 224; 253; 245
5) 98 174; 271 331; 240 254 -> -0.08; 207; 215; 212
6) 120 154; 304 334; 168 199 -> -0.03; 209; 207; 209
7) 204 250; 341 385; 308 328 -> 0.15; 226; 243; 237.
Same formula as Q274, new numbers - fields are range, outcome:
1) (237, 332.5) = 219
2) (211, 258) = 226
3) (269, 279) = 228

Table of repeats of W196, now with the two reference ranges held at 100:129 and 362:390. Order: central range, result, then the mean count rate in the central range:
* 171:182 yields 0.7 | 209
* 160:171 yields 1.3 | 194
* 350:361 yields 0.1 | 245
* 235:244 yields 0.5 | 219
